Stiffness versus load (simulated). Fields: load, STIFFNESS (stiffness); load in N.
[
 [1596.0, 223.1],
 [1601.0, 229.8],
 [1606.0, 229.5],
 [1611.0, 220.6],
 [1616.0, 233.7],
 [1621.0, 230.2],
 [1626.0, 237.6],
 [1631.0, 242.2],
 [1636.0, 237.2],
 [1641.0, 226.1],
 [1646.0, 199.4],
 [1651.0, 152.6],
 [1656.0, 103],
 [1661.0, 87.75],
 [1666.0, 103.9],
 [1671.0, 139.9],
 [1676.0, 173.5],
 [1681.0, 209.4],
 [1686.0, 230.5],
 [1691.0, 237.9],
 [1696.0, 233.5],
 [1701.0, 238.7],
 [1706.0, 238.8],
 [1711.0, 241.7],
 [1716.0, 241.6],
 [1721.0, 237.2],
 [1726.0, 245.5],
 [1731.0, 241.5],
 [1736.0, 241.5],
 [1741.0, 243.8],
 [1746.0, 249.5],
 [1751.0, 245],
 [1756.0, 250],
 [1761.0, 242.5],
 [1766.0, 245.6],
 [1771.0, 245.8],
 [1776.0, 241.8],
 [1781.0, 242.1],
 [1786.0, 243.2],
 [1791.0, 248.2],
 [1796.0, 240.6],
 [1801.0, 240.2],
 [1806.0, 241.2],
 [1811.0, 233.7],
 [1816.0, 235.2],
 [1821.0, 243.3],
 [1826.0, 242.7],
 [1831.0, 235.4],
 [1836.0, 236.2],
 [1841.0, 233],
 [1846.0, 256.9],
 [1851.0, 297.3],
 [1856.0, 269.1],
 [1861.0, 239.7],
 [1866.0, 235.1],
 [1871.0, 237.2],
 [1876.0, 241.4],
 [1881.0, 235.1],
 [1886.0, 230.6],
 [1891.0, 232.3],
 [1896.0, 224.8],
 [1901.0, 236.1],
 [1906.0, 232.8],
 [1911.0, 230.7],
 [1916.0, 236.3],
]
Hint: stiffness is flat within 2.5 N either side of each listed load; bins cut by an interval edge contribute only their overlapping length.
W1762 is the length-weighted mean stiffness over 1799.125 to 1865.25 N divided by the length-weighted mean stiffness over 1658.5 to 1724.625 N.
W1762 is 1.2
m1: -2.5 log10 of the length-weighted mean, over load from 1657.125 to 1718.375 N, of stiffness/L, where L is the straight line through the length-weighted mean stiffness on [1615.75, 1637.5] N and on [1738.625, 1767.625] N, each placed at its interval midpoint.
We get 0.23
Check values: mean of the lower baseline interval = 236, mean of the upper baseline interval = 246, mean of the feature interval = 196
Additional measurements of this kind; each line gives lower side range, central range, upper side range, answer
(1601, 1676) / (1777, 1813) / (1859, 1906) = -0.109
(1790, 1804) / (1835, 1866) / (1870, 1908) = -0.077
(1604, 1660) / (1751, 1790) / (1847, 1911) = -0.082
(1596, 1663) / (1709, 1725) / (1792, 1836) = -0.094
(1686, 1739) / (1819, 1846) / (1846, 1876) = 0.053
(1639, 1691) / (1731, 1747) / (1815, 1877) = -0.222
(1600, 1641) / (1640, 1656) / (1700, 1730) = 0.315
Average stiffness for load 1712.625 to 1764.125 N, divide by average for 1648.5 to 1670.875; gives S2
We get 2.12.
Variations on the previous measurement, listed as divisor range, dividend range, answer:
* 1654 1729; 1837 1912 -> 1.22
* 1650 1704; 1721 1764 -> 1.40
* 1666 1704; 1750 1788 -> 1.21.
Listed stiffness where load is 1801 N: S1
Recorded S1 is 240.2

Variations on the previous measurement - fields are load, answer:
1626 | 237.6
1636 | 237.2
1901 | 236.1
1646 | 199.4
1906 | 232.8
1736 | 241.5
